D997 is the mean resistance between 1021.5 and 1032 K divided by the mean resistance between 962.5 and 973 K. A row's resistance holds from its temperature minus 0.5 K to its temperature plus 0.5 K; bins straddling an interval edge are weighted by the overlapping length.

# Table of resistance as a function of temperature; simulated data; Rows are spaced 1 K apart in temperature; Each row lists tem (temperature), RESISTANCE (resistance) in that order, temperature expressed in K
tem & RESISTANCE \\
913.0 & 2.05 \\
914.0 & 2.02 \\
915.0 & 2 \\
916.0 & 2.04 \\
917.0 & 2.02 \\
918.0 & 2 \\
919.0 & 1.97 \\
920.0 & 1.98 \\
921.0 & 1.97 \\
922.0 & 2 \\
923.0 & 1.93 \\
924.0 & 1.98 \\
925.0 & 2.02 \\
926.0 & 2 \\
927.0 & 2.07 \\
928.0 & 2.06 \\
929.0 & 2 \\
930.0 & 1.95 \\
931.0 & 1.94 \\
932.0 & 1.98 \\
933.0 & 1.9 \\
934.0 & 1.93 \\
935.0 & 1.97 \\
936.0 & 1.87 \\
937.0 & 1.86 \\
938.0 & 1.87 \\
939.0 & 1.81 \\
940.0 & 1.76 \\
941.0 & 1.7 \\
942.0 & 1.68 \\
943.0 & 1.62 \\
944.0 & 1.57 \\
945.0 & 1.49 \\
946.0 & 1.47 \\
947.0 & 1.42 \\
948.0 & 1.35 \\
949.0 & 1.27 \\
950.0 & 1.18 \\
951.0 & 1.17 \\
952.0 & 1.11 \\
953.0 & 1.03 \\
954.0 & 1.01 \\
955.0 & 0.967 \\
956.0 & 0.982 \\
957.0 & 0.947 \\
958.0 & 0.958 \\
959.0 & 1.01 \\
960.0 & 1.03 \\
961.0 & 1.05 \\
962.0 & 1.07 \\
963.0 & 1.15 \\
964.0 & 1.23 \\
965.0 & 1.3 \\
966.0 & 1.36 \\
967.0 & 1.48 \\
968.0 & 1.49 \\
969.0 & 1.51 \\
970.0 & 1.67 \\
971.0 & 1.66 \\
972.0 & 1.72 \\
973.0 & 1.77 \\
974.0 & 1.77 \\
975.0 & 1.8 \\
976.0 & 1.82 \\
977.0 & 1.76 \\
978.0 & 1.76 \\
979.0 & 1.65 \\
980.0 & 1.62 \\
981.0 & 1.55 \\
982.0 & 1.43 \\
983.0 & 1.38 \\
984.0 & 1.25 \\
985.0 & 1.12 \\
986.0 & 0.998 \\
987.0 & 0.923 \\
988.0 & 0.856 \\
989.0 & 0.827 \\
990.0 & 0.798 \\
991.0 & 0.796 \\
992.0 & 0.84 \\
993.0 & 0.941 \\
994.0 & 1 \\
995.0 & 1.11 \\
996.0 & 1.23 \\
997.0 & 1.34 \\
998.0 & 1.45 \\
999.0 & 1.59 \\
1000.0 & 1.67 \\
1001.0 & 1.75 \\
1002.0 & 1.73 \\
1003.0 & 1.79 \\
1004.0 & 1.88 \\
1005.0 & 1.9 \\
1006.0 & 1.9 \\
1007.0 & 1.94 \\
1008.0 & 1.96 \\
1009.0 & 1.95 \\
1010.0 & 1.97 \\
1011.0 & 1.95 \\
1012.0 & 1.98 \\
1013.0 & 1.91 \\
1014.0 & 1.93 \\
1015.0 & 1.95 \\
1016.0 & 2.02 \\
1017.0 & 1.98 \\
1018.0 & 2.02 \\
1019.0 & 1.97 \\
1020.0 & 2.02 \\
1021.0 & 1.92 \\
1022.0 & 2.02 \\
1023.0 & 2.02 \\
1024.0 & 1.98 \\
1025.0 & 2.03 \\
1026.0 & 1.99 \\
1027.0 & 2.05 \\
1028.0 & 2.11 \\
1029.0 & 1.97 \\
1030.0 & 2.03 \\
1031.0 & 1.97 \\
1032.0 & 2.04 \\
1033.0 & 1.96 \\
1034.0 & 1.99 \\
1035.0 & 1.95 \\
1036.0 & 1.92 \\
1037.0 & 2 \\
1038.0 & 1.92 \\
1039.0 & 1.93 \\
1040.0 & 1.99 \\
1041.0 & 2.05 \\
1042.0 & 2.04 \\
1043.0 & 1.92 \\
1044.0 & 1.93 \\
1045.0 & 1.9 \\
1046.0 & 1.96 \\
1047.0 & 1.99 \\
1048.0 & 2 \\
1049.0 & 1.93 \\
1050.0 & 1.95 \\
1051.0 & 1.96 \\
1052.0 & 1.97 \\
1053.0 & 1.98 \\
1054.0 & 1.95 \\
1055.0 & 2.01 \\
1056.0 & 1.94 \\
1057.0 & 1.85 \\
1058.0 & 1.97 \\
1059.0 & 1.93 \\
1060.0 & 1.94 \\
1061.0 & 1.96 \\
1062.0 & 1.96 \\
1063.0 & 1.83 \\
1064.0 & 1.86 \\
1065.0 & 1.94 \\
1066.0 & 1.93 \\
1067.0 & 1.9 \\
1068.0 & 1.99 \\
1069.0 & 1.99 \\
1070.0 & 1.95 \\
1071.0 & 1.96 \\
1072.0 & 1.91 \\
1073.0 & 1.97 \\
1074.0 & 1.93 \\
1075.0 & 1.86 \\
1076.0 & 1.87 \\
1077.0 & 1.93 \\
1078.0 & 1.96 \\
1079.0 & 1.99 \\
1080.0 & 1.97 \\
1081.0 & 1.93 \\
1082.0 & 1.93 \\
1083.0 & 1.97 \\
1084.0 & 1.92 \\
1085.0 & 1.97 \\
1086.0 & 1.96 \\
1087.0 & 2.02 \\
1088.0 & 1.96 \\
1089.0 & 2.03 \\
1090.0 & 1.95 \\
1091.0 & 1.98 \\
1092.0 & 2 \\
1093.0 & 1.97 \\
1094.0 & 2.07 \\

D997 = 1.37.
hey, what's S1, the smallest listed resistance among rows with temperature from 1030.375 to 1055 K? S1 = 1.9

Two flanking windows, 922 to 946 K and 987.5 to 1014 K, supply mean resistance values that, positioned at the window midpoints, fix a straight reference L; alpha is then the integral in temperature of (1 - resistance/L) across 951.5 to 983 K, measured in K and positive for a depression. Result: 5.6 K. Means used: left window 1.86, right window 1.51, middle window 1.38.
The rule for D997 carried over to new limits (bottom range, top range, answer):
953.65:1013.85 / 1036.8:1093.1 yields 1.37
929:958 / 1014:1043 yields 1.30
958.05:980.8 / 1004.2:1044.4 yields 1.34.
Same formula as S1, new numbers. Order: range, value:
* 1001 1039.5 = 1.73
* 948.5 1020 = 0.796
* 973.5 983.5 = 1.38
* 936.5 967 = 0.947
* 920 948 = 1.35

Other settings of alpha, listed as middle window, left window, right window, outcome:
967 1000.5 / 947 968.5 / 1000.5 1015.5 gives 3.07 K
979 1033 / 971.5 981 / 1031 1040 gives 6.06 K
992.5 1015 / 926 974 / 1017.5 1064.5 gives 1.30 K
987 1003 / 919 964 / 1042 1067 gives 4.98 K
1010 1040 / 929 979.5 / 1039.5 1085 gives -3.21 K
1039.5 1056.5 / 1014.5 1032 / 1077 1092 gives 0.17 K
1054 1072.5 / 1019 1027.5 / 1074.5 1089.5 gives 0.31 K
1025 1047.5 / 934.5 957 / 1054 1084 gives -2.21 K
